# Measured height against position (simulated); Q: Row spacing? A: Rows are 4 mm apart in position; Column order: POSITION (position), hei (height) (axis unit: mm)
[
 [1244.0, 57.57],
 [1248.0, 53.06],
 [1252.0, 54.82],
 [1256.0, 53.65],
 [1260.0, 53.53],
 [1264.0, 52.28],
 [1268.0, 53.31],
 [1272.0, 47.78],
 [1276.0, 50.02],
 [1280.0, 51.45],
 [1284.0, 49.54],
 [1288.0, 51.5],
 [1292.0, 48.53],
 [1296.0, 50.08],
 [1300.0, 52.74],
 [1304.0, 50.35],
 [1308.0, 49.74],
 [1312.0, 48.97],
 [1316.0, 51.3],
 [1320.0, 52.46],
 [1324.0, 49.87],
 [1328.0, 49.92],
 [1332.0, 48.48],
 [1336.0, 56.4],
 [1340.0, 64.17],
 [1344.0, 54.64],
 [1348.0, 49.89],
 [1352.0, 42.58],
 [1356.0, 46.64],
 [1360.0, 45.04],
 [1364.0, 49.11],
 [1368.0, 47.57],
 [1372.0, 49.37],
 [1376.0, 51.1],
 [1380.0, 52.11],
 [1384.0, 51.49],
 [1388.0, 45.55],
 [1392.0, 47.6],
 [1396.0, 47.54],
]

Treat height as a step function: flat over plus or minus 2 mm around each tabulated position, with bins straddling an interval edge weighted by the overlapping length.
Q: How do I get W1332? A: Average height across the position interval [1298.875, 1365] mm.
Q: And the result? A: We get 50.7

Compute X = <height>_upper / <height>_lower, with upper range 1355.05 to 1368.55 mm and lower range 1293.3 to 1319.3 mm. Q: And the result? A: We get 0.9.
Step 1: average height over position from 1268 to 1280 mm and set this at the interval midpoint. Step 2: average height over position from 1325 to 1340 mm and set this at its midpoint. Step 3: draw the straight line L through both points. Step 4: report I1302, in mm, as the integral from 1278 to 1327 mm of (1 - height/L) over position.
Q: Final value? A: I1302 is 1.0 mm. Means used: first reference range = 50.1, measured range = 50.5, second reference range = 53.2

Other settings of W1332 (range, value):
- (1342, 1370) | 47.9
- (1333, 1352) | 54.4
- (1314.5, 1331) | 50.7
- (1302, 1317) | 50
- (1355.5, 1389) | 48.8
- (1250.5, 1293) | 51.5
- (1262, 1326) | 50.6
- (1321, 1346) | 53.9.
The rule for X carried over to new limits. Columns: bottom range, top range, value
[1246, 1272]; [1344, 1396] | 0.91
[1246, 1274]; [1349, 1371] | 0.88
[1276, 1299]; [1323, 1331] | 0.99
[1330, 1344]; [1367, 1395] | 0.88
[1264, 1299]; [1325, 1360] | 1.01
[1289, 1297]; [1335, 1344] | 1.20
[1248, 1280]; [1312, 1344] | 1.02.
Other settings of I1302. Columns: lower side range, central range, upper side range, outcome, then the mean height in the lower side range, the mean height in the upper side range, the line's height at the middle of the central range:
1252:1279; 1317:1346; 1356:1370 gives -2.9 mm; 52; 47.2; 48.7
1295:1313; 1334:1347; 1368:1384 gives -1.9 mm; 50.5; 50.5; 50.5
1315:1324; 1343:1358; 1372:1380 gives 0.9 mm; 51.5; 50.9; 51.2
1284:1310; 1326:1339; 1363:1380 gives -0.7 mm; 50.4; 49.6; 50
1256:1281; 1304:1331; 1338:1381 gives 0.3 mm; 51.6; 50.2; 50.8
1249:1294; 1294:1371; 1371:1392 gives 0.0 mm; 51.5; 49.7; 50.5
